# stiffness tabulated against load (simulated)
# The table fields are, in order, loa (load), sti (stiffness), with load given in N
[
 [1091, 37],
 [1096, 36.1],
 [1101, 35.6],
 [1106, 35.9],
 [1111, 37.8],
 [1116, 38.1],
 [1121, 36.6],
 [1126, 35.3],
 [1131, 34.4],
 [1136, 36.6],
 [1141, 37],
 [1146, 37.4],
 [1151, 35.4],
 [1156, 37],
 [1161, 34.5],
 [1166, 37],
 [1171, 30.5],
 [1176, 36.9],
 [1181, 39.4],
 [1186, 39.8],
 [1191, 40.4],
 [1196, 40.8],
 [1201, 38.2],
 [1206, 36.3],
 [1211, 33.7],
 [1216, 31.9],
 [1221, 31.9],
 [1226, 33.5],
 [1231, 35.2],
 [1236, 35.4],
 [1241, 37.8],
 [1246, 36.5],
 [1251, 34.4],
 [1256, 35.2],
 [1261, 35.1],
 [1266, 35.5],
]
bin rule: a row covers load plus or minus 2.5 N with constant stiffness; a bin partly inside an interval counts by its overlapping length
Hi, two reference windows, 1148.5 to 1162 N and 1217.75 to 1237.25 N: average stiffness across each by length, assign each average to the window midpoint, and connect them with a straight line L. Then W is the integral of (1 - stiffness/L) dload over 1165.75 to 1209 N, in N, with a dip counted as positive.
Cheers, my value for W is -3.5 N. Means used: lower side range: 35.8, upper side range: 33.8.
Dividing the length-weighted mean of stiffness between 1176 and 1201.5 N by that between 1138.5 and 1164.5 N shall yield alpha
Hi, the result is 1.09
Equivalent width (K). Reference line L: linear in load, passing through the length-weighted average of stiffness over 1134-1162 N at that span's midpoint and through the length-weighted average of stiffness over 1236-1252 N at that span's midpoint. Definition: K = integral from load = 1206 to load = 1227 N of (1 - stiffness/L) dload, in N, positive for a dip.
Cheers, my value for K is 1.85 N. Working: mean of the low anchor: 36.4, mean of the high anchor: 36.3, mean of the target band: 33.1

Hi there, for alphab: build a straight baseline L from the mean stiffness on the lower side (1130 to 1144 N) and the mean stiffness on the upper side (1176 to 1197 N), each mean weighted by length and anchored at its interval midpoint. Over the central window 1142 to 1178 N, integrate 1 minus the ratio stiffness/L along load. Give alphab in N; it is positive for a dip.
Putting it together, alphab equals 2.1 N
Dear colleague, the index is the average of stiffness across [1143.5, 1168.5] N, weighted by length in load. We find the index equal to 36.3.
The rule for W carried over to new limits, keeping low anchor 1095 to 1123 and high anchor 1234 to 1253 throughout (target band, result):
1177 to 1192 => -1.3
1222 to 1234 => 0.7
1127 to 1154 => 0.3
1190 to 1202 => -1.2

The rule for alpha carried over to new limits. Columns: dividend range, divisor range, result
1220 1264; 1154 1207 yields 0.94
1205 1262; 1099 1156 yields 0.95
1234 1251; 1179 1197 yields 0.91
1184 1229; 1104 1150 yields 0.99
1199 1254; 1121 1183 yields 0.97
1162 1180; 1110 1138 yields 0.97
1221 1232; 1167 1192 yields 0.91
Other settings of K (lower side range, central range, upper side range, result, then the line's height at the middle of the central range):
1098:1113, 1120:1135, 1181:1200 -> 0.76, 37.3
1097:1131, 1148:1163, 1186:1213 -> 0.60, 37.2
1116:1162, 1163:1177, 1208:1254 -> 0.41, 35.6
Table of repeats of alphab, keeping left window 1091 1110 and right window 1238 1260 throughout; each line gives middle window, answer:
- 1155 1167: 0.03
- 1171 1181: 0.03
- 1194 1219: -0.02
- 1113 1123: -0.35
